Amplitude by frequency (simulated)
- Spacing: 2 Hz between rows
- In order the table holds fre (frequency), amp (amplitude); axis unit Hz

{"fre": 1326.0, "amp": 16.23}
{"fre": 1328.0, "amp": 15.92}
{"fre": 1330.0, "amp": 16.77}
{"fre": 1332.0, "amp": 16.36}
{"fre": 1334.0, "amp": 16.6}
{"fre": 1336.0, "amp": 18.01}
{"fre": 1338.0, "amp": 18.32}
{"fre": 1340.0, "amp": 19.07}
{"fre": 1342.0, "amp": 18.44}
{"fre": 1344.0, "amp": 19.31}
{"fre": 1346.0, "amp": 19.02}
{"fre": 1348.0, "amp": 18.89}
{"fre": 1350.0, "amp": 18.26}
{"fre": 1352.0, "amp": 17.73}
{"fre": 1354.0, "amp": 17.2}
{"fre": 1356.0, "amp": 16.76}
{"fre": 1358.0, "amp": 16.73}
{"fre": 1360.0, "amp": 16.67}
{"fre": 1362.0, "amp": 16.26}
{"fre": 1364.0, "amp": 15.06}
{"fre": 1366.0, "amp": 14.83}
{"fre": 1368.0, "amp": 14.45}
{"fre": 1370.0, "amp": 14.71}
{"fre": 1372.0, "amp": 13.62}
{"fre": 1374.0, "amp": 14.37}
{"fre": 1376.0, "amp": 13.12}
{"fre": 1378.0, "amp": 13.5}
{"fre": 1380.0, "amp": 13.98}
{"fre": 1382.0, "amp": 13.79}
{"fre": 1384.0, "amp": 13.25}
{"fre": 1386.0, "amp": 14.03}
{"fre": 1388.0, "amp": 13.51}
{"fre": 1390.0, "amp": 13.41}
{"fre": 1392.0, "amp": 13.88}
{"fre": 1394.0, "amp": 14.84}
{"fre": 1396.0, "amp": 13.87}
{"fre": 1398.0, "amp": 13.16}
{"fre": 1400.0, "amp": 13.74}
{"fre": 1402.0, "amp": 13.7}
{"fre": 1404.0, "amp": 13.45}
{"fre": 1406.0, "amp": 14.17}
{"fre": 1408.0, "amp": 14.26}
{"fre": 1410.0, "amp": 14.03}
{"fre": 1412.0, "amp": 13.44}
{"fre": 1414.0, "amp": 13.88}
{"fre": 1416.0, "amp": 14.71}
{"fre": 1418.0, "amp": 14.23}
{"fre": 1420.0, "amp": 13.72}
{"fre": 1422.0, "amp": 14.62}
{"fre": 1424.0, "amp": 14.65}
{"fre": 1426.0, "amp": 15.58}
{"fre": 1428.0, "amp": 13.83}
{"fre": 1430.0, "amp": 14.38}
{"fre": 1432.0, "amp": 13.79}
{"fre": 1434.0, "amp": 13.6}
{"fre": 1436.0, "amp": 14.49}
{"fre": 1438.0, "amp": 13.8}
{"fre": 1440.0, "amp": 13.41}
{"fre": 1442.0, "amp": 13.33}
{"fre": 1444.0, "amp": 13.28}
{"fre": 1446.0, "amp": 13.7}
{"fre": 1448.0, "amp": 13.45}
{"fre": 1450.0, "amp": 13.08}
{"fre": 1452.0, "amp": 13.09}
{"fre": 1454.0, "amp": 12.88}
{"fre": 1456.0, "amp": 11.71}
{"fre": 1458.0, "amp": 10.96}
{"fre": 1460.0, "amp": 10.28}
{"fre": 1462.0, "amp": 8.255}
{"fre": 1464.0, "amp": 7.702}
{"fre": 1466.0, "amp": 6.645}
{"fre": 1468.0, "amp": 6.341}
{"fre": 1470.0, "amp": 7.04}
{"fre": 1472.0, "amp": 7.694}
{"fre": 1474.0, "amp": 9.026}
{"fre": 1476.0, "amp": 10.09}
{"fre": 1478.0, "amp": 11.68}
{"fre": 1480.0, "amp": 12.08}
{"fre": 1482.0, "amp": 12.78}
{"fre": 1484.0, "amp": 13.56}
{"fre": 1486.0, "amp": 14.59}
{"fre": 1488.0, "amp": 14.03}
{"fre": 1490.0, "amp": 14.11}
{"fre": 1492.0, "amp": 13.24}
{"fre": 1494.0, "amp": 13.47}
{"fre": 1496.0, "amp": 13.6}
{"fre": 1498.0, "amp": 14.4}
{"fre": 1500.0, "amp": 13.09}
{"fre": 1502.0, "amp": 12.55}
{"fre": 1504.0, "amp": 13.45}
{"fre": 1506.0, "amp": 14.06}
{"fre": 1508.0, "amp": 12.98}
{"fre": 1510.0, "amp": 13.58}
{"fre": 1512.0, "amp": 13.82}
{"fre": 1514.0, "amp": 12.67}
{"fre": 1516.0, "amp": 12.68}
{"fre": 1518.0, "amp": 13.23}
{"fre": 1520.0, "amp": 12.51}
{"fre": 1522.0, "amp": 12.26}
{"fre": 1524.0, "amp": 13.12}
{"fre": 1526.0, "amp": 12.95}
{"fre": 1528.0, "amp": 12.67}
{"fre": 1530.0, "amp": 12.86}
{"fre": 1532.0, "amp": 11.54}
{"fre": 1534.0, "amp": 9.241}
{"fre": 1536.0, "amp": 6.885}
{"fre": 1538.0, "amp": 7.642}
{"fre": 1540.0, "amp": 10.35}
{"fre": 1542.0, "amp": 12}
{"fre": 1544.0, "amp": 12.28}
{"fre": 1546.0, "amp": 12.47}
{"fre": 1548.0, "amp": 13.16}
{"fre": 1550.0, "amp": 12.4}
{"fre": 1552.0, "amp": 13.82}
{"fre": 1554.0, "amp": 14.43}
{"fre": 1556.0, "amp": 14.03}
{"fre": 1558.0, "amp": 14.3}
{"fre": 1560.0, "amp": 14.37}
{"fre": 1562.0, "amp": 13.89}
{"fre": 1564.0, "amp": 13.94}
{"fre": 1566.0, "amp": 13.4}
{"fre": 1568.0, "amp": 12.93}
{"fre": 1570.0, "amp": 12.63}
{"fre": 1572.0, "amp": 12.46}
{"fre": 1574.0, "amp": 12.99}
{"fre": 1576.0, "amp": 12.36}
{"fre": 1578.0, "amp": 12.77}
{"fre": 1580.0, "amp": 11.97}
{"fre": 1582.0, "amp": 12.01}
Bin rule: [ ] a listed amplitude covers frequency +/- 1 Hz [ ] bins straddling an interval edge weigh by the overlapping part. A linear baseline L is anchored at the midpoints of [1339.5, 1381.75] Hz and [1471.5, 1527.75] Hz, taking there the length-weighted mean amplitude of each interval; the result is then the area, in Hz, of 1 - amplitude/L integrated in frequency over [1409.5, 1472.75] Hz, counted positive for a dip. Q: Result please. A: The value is 8.6 Hz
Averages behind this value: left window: 16.2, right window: 12.8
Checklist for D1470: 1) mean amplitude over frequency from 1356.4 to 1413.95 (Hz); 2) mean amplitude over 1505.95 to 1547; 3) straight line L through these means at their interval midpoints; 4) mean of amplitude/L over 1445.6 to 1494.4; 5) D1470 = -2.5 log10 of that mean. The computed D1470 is 0.15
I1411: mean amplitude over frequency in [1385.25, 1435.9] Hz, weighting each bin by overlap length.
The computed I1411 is 14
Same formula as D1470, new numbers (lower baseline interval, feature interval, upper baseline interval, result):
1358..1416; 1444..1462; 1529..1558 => 0.08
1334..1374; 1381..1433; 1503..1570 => 0.12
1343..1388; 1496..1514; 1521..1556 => -0.07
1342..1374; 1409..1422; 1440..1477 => -0.07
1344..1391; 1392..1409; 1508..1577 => 0.07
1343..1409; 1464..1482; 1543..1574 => 0.49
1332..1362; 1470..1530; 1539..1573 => 0.13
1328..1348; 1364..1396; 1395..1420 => 0.11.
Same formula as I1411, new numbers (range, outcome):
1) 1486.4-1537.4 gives 12.7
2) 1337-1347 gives 18.8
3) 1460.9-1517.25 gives 11.8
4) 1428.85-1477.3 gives 11.3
